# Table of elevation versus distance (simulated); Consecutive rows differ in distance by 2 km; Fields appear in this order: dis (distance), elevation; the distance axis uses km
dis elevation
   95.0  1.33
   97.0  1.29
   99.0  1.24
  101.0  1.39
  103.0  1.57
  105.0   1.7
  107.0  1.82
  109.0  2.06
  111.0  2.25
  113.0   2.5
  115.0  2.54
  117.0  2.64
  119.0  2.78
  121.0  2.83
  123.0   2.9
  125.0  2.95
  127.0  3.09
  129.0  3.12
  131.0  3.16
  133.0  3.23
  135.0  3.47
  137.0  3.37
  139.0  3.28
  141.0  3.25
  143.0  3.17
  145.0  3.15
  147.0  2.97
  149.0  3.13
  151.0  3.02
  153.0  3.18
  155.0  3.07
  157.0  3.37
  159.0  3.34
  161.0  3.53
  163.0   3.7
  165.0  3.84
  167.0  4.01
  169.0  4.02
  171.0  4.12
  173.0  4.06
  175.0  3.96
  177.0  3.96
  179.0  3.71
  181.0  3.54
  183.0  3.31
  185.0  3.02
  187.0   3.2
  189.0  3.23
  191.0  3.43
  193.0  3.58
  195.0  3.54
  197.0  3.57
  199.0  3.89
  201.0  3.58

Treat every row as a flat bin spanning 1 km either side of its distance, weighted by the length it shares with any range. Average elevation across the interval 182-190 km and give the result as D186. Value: 3.19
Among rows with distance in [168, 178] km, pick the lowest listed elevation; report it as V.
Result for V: 3.96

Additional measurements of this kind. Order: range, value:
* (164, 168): 3.84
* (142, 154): 2.97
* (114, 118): 2.54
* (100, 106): 1.39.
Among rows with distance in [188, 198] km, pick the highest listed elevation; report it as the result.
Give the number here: 3.58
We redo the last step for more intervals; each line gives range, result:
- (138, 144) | 3.28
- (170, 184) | 4.12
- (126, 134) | 3.23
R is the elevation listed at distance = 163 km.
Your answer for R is 3.7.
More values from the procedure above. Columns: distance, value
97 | 1.29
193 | 3.58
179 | 3.71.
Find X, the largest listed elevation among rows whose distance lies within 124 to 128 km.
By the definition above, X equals 3.09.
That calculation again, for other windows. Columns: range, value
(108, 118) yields 2.64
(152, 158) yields 3.37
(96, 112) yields 2.25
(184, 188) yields 3.2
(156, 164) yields 3.7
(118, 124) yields 2.9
